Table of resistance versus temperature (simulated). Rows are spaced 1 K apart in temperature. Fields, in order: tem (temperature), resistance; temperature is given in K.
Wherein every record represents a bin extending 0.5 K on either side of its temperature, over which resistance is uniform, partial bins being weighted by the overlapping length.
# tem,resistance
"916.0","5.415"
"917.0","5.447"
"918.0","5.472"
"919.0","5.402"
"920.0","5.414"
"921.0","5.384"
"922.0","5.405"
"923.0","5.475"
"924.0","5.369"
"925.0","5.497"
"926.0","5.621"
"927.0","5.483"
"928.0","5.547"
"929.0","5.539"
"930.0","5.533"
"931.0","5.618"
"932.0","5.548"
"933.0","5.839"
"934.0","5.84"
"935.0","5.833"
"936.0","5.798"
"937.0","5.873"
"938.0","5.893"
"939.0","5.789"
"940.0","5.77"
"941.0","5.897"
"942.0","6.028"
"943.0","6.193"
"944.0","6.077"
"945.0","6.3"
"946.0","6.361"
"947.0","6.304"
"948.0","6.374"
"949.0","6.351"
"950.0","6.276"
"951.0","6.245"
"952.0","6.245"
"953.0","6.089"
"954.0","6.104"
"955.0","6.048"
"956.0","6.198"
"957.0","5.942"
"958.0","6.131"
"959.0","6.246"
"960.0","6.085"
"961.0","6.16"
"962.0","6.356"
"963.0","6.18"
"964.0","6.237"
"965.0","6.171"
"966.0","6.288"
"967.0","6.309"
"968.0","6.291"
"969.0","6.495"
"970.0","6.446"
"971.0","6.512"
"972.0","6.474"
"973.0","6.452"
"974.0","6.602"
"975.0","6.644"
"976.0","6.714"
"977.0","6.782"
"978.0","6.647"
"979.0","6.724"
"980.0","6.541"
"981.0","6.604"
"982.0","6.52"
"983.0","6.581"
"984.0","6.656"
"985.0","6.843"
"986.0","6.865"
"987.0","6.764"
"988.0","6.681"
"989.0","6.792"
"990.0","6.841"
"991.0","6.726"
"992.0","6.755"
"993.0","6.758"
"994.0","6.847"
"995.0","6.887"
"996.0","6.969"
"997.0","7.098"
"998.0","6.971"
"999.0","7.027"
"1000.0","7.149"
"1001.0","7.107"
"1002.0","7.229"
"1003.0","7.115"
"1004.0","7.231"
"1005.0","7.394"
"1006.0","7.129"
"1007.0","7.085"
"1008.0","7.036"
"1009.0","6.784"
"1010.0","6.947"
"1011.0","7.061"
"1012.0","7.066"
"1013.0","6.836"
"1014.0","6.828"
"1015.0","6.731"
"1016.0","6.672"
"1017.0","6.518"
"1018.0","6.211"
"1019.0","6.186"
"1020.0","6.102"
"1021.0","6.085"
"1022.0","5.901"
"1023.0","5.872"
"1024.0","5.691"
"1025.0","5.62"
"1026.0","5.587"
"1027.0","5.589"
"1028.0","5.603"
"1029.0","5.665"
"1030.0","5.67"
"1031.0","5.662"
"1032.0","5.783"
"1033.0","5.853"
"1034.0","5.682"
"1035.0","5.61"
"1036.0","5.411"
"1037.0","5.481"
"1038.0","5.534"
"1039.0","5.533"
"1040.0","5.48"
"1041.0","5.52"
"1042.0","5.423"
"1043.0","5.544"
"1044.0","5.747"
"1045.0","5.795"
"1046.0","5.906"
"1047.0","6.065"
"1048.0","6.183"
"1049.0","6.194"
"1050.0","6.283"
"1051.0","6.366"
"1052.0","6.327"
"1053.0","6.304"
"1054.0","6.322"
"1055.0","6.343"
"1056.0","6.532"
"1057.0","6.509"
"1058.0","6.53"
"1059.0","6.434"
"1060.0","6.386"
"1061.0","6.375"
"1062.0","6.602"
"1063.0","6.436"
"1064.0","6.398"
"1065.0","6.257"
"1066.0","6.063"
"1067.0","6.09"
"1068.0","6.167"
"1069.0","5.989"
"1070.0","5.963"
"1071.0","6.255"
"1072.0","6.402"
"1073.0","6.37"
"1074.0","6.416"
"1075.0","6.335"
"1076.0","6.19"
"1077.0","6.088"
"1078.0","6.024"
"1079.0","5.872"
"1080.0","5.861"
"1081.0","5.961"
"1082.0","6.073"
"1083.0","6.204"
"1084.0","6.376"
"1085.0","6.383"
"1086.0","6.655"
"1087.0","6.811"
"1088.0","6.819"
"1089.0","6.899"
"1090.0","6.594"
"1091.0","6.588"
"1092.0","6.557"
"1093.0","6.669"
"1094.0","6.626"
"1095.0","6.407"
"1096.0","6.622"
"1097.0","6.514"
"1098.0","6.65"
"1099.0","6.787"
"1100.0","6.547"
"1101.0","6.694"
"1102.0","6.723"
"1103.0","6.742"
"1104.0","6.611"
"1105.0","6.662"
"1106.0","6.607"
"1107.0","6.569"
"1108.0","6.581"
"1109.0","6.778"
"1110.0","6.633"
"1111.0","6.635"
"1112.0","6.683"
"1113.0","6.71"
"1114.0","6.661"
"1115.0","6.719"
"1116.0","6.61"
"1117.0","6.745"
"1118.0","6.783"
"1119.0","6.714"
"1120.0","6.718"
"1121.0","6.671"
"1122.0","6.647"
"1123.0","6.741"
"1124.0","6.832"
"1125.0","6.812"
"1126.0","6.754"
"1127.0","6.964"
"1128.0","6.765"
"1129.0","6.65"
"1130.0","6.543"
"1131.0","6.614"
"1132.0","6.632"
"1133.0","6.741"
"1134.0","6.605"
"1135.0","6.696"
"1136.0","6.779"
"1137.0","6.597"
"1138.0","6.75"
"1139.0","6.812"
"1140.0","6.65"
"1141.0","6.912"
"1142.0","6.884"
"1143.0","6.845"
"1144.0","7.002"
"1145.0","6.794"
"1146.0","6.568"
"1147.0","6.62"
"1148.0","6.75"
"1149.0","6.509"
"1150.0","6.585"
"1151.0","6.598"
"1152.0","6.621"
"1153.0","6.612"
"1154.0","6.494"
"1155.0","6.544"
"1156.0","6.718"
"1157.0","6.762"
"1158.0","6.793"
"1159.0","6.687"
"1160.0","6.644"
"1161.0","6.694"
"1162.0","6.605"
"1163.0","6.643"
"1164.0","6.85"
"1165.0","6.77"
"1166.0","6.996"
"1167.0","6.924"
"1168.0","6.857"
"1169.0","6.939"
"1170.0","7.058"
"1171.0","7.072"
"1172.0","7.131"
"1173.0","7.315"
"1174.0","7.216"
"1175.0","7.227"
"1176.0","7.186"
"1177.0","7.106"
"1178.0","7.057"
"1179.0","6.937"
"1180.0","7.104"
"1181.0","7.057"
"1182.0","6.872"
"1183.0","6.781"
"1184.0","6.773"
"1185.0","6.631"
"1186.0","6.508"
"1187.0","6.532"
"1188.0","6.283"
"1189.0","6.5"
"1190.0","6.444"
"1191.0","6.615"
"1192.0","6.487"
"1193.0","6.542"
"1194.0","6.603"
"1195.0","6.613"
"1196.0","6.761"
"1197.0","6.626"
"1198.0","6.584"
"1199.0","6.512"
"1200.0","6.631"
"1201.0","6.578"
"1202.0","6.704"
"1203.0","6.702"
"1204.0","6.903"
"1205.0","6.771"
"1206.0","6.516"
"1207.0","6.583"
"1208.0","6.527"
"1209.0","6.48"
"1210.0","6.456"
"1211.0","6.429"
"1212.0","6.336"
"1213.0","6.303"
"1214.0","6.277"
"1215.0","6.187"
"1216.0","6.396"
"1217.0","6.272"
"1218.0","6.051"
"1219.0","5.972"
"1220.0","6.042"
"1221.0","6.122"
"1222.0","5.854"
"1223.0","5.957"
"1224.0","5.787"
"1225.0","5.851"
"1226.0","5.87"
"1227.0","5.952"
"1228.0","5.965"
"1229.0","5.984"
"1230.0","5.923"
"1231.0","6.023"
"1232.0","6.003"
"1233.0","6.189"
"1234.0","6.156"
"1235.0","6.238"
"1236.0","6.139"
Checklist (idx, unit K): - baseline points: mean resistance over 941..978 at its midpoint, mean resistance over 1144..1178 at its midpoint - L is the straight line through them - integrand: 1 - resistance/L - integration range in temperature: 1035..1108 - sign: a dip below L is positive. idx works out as 3.5 K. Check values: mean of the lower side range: 6.3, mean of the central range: 6.27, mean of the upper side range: 6.82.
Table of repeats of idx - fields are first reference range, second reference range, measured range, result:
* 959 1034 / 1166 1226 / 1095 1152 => -1.1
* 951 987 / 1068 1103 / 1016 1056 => 3.3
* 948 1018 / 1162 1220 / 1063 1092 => 1.6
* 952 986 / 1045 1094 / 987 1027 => -2.0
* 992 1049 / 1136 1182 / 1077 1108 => 0.4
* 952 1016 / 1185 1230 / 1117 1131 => -0.6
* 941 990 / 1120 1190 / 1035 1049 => 1.9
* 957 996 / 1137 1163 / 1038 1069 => 2.3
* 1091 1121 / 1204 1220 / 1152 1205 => -2.5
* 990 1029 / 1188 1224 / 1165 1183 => -1.6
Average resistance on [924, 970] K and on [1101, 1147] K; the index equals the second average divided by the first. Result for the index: 1.12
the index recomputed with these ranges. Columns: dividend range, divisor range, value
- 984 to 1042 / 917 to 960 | 1.09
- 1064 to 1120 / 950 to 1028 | 0.99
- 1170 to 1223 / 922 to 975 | 1.09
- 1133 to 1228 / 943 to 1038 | 1.03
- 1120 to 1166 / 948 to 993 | 1.04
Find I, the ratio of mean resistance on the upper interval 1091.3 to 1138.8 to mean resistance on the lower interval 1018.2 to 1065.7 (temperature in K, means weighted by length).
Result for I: 1.12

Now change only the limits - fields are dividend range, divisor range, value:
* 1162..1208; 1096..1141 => 1.01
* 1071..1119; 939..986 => 1.03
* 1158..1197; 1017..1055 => 1.17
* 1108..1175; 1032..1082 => 1.11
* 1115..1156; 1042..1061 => 1.08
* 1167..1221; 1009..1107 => 1.07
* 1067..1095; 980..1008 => 0.92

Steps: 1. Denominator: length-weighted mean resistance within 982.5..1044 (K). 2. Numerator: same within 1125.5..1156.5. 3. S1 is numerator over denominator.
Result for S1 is 1.0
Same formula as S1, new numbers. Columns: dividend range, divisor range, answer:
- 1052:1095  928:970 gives 1.05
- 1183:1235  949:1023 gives 0.96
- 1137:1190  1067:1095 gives 1.07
